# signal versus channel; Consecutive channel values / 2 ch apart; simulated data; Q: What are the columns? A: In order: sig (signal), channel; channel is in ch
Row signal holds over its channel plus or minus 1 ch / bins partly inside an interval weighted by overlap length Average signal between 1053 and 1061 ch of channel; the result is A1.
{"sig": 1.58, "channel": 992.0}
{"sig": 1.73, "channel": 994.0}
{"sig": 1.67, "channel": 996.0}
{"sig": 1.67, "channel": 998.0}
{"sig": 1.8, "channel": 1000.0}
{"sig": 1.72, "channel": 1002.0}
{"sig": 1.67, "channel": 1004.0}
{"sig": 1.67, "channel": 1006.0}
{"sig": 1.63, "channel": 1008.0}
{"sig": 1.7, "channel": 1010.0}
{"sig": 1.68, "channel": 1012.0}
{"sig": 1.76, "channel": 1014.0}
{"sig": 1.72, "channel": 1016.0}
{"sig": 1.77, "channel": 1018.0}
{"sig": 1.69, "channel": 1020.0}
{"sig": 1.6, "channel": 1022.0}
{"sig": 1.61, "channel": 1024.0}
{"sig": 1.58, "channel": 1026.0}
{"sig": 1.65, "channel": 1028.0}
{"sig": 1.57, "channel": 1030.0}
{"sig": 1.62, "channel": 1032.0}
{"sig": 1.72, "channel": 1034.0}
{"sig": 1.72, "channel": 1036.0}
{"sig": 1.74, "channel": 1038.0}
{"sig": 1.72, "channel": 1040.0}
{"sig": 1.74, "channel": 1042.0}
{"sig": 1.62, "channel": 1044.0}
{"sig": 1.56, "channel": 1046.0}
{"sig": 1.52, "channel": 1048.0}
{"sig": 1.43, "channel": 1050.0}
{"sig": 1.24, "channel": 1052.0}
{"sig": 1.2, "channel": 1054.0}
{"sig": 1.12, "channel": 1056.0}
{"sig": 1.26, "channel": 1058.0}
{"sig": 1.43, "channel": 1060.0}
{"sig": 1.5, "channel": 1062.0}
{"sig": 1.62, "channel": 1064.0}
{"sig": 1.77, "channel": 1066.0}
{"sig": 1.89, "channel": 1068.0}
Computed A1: 1.25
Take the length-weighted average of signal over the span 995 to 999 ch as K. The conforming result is 1.67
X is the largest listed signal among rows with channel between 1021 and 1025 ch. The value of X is 1.61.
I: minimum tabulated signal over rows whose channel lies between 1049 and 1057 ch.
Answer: 1.12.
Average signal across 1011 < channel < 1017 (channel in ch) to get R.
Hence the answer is 1.72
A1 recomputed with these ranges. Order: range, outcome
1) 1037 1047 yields 1.68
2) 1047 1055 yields 1.35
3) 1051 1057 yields 1.19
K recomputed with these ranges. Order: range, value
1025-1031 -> 1.6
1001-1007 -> 1.69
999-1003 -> 1.76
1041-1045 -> 1.68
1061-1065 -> 1.56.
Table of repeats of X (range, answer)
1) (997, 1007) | 1.8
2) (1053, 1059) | 1.26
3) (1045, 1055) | 1.56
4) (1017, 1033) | 1.77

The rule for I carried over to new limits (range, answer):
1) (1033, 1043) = 1.72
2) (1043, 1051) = 1.43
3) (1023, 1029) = 1.58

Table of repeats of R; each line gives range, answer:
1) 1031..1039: 1.7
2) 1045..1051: 1.5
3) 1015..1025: 1.68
